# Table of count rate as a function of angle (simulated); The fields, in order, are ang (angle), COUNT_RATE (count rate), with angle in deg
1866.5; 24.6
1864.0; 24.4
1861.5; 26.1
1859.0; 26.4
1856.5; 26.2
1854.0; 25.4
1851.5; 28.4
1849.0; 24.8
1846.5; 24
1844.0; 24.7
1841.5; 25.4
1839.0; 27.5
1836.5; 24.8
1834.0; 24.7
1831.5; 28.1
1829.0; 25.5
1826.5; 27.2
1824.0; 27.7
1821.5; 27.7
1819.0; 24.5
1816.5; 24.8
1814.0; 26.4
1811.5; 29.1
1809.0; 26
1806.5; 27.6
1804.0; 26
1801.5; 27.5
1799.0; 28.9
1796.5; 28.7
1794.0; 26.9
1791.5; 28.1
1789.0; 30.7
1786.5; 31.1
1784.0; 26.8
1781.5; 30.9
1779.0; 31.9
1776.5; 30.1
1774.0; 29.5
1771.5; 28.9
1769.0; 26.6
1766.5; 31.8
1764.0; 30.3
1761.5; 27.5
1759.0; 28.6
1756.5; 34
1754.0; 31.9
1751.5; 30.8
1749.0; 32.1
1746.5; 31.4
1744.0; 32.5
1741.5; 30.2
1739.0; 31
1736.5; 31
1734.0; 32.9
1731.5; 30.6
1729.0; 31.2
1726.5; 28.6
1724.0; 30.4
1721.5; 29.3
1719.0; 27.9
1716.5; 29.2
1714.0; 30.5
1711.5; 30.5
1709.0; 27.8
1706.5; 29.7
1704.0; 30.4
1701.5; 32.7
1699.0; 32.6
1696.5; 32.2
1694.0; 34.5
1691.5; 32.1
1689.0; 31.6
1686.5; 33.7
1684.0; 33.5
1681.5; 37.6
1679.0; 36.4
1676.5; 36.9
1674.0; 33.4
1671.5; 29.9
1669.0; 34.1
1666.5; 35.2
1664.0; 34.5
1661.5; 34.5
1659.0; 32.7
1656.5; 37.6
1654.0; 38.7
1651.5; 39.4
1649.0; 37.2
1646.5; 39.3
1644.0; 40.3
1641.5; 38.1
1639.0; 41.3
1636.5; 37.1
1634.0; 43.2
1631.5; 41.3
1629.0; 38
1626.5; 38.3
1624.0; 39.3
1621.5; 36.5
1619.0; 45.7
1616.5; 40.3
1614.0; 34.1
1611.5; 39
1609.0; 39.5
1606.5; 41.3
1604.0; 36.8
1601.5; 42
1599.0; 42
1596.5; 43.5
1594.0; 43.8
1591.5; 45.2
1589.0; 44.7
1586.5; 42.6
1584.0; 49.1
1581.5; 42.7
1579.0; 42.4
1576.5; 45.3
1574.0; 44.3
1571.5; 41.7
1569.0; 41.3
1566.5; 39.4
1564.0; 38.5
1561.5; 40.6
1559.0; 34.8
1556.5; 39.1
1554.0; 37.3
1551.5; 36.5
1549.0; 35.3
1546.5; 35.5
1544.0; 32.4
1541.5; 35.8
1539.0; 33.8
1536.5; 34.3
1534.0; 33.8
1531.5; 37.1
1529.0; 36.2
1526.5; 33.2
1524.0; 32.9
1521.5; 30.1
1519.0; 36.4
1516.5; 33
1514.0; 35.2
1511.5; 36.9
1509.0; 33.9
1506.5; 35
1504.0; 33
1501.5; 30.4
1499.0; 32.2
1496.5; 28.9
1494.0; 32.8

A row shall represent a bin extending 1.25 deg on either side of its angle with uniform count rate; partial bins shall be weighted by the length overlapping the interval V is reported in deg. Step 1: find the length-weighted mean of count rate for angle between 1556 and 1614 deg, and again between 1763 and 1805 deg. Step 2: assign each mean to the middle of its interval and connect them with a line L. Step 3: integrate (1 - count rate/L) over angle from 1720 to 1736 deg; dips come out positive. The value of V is 1.0 deg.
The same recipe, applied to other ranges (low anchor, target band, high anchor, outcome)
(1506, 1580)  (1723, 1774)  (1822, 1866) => -2.1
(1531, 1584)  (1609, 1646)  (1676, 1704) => -3.6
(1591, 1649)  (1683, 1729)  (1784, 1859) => 4.7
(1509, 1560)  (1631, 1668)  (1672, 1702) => -4.1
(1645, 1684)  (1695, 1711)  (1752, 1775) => 1.2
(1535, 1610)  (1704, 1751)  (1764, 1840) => 2.1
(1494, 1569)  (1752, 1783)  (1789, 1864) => -2.1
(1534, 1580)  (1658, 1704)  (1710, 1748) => -1.5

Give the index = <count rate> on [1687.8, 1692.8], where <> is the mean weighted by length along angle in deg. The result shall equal 31.9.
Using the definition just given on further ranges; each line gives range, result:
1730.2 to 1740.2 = 31.4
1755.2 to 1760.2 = 31.3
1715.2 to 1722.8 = 28.8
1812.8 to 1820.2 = 25.2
